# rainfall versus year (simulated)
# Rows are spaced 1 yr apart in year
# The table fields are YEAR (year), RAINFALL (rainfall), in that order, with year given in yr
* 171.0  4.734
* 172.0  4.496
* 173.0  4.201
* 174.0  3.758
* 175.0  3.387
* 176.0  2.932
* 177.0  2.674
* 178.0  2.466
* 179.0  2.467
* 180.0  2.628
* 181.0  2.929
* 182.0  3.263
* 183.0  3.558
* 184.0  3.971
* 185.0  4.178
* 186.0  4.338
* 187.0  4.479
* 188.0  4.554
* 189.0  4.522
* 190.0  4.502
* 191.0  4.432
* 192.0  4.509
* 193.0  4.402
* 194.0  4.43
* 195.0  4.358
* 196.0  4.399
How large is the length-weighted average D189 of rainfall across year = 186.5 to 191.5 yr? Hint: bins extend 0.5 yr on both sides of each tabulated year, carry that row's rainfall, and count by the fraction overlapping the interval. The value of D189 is 4.5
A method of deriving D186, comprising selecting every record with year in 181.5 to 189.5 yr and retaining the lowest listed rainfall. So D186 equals 3.263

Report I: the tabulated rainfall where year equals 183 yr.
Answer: 3.558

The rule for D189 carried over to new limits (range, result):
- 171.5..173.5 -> 4.35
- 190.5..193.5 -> 4.45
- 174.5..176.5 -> 3.16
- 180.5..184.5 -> 3.43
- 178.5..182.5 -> 2.82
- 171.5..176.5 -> 3.75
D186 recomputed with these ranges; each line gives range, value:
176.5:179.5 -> 2.466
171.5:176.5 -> 2.932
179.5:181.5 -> 2.628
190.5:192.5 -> 4.432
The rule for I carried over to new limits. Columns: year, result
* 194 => 4.43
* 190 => 4.502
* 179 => 2.467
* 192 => 4.509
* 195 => 4.358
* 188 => 4.554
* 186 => 4.338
